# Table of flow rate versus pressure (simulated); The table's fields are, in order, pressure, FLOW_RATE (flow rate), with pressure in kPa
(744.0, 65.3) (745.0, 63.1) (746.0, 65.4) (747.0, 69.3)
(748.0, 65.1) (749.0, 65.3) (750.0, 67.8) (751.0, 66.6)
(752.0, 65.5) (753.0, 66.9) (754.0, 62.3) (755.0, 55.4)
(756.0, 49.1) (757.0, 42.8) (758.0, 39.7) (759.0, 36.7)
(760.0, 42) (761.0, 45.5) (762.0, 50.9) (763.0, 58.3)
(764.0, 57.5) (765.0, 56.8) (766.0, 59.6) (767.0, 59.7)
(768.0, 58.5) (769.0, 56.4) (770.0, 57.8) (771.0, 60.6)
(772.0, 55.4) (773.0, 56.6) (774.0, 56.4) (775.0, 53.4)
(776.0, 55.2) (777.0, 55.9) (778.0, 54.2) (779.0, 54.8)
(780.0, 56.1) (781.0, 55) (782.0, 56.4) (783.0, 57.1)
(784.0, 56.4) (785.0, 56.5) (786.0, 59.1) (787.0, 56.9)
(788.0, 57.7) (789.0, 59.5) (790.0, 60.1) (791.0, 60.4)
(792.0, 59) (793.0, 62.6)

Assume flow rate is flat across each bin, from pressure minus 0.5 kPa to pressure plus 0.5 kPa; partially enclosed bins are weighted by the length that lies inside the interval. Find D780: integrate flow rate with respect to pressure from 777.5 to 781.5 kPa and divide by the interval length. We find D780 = 55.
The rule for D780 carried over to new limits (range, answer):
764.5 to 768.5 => 58.7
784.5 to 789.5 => 57.9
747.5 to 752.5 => 66.1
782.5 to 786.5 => 57.3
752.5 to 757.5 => 55.3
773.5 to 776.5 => 55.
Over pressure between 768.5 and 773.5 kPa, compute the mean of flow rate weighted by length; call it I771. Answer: 57.4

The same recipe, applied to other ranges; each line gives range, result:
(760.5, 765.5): 53.8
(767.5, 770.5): 57.6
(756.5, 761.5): 41.3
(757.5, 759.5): 38.2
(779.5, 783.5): 56.1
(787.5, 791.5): 59.4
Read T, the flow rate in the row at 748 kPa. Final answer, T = 65.1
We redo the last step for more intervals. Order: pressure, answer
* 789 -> 59.5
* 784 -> 56.4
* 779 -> 54.8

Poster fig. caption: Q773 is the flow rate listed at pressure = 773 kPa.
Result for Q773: 56.6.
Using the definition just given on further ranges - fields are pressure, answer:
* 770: 57.8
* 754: 62.3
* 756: 49.1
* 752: 65.5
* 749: 65.3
